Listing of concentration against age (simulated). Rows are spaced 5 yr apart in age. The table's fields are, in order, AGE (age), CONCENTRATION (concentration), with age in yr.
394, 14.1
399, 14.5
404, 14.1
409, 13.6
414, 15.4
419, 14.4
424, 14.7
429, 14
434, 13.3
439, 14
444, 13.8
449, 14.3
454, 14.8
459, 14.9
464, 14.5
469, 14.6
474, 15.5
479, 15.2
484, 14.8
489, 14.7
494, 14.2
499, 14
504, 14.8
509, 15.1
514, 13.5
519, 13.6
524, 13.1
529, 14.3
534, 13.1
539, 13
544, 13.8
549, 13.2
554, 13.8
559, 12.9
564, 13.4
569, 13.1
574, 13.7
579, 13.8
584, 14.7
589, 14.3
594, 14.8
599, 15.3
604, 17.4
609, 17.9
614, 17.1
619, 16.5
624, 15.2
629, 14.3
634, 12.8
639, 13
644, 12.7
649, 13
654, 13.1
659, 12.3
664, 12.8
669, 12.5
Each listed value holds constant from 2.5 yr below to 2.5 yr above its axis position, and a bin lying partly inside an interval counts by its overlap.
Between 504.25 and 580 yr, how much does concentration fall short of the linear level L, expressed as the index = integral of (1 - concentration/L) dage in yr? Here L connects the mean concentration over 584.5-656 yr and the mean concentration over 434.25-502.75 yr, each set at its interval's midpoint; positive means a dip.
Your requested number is 5.6 yr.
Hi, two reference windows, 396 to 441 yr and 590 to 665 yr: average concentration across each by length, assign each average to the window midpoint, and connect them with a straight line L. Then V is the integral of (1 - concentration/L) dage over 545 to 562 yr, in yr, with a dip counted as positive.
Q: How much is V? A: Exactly 1.3 yr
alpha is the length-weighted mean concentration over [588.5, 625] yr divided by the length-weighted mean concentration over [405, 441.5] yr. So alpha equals 1.14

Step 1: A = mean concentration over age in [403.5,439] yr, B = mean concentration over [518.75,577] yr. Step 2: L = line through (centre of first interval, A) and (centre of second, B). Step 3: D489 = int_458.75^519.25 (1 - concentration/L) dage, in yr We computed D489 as -3.6 yr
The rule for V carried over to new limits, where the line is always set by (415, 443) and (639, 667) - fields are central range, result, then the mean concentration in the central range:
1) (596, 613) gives -4.9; 16.8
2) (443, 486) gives -2.5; 14.7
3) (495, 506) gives -0.5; 14.4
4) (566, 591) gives -1.3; 13.9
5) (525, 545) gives 0.0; 13.5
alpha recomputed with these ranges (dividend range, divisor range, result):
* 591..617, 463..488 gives 1.10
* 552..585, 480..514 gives 0.93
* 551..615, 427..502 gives 1.02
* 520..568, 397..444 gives 0.94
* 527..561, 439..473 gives 0.93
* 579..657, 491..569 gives 1.08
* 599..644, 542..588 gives 1.13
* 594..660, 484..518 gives 1.02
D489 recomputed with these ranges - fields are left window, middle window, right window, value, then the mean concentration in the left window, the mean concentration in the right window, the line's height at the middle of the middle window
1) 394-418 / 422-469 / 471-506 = 0.9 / 14.4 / 14.7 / 14.5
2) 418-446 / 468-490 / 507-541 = -1.9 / 14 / 13.7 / 13.8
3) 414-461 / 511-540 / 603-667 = 1.7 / 14.3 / 14.4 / 14.3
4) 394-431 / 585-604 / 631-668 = -2.8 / 14.4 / 12.8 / 13.2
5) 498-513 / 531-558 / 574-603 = 2.3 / 14.6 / 14.7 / 14.6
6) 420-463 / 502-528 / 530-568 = -0.7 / 14.2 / 13.3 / 13.6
